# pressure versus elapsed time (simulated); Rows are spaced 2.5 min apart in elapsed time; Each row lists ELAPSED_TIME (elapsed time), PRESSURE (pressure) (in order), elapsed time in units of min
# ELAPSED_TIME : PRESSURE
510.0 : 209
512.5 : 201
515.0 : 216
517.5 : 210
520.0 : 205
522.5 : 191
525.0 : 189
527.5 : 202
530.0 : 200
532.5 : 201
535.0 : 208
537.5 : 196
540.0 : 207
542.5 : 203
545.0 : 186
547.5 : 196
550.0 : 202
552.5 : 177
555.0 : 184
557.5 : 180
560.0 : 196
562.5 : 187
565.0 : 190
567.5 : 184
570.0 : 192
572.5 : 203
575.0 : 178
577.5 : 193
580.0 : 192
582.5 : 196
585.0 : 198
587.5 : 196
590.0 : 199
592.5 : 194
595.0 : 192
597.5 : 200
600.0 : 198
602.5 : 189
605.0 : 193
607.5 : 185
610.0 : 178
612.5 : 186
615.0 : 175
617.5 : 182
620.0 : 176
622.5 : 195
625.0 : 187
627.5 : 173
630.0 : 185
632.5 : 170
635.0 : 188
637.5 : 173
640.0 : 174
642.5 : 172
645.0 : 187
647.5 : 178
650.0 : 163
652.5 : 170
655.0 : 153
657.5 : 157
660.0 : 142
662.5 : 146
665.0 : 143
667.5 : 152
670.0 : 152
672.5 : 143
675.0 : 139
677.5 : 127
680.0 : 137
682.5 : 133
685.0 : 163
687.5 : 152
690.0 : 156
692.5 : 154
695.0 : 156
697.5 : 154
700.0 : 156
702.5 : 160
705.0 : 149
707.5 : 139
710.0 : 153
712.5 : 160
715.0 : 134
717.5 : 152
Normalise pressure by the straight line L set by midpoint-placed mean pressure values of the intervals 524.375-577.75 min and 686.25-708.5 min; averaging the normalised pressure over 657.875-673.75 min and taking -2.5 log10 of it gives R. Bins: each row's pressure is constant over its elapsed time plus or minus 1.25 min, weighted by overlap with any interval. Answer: 0.104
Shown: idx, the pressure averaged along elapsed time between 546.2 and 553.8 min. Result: 192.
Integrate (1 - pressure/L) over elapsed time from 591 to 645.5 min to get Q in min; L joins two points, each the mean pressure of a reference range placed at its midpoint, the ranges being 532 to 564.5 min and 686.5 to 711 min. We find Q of -2.9 min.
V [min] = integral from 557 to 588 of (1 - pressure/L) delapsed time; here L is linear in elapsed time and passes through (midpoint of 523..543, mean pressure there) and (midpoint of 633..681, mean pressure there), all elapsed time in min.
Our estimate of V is -0.8 min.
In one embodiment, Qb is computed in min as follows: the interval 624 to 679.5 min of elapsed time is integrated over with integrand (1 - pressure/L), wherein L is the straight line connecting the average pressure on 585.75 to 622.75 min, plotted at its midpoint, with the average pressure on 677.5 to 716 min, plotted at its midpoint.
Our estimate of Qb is 2.4 min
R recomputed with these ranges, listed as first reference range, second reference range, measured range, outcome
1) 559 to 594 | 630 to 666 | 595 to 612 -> -0.04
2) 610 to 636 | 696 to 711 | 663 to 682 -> 0.15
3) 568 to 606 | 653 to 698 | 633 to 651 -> -0.07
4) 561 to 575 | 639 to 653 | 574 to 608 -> -0.05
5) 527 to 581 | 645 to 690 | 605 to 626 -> -0.08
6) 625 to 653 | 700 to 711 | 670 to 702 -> 0.07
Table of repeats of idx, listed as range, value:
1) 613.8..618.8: 179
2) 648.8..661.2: 157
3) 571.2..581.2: 192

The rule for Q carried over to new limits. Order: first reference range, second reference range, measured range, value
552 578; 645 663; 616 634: -1.2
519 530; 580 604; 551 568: 0.9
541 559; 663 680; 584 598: -1.8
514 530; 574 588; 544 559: 0.7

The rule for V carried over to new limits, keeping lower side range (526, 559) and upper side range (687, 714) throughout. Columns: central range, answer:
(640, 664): 0.4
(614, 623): -0.3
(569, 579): -0.2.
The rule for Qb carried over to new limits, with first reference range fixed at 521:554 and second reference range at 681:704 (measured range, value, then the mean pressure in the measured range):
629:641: -0.6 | 178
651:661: 0.5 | 156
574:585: -0.4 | 191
